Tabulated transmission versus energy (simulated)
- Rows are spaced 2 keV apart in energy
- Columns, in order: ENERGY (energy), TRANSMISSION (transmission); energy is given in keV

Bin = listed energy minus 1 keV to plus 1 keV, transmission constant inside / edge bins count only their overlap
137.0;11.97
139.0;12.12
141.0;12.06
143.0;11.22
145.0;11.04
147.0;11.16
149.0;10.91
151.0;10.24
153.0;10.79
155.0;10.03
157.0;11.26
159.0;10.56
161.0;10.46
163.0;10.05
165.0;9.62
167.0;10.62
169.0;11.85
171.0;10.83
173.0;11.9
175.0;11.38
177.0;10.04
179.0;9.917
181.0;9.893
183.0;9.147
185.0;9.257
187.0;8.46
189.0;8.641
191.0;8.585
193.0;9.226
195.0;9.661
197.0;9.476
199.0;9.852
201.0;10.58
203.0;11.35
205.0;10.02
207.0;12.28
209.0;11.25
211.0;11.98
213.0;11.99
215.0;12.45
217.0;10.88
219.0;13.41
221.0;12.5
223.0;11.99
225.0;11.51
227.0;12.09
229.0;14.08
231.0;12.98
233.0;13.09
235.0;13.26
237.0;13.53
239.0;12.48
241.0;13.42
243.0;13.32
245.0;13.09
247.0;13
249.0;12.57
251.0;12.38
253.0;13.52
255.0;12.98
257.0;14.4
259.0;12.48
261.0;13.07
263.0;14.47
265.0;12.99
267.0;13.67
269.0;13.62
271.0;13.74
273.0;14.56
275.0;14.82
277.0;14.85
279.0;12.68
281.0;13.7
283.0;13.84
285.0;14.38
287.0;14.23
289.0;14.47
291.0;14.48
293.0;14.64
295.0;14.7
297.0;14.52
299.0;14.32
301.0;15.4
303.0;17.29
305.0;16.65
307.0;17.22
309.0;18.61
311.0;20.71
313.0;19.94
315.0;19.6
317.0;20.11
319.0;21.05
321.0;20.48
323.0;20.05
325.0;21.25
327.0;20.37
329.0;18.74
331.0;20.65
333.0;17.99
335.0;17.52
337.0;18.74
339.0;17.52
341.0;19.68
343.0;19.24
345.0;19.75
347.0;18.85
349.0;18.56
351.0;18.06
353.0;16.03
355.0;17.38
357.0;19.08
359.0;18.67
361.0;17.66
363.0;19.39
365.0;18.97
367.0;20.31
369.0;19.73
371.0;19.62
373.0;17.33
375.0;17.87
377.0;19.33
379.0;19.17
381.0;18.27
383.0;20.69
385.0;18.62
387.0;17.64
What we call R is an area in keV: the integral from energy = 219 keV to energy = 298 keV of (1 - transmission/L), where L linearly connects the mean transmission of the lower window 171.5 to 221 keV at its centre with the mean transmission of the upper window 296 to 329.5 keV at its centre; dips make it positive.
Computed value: 6.7 keV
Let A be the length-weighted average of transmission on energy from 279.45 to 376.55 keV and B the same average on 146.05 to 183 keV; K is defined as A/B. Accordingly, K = 1.7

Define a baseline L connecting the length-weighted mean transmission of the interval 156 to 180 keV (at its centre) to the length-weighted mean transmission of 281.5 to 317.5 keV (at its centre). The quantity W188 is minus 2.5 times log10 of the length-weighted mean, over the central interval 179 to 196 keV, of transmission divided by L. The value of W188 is 0.25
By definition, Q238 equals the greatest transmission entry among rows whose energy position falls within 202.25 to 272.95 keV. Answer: 14.47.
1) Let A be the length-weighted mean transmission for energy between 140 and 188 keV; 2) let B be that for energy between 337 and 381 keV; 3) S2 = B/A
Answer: 1.77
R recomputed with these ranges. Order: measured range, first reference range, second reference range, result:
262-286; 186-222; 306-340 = 2.9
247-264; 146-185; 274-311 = 0.8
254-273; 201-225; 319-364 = 1.3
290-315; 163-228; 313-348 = 1.5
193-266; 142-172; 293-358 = 9.0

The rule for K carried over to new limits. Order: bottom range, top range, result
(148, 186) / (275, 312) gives 1.47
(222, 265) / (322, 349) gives 1.48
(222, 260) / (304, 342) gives 1.49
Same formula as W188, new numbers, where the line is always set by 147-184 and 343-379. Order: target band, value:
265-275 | 0.07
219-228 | 0.07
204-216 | 0.07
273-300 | 0.09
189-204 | 0.21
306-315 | -0.16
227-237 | 0.00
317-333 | -0.18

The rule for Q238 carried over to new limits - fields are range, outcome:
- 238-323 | 21.05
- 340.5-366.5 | 19.75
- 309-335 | 21.25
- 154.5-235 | 14.08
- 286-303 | 17.29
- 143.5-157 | 11.26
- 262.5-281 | 14.85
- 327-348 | 20.65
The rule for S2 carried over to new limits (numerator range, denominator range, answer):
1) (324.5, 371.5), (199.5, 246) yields 1.53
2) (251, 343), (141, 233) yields 1.50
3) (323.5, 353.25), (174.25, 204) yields 1.96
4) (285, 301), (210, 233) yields 1.17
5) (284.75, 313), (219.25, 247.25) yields 1.24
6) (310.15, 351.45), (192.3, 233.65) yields 1.69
